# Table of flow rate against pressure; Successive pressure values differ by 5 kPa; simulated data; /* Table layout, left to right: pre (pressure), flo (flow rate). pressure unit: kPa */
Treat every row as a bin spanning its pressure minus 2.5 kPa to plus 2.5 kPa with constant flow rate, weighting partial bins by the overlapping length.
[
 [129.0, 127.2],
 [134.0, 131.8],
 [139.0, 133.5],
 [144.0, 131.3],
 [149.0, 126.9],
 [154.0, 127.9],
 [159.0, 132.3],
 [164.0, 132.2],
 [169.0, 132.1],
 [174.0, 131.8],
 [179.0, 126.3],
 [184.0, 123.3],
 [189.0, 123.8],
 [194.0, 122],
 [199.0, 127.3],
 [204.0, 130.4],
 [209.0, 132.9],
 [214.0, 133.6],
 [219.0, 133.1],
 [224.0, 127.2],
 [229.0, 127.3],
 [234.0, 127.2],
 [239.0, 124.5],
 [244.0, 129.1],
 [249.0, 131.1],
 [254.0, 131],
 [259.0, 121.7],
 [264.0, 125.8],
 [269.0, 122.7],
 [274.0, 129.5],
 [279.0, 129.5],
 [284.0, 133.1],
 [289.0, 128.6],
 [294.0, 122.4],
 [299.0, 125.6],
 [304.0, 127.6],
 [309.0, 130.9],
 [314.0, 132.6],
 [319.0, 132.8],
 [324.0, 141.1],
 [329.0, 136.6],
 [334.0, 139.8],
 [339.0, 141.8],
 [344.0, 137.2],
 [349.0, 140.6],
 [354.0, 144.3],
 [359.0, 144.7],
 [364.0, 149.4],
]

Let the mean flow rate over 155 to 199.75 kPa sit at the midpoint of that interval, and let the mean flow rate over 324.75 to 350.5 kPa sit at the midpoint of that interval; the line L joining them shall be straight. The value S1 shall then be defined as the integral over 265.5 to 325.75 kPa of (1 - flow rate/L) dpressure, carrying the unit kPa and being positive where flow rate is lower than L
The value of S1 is 3.0 kPa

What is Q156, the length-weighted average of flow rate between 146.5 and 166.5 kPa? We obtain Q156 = 130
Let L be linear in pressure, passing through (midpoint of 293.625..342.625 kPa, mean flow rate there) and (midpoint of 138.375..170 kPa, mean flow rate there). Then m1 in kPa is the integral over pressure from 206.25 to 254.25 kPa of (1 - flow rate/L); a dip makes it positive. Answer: 0.9 kPa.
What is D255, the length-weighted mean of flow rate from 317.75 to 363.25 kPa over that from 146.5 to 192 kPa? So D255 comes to 1.09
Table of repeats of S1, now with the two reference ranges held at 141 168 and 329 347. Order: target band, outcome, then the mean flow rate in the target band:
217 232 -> 0.53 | 129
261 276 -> 1.11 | 126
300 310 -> 0.67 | 128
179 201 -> 1.29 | 124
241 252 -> 0.40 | 130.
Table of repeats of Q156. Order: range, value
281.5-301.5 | 127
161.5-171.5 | 132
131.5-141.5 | 133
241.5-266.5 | 128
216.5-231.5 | 129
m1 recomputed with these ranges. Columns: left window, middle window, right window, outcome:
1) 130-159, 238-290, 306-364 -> 2.9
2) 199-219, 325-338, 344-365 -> 0.2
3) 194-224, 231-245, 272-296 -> 0.3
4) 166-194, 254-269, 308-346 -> 0.9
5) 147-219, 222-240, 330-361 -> 0.8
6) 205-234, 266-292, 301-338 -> 0.9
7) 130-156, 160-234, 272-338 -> 1.1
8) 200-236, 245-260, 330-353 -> 0.5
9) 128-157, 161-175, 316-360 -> -0.1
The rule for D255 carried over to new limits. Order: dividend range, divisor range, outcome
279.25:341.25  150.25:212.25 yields 1.03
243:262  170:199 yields 1.02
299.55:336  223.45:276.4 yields 1.05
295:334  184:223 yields 1.03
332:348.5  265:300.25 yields 1.10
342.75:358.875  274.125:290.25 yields 1.09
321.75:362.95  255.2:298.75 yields 1.11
